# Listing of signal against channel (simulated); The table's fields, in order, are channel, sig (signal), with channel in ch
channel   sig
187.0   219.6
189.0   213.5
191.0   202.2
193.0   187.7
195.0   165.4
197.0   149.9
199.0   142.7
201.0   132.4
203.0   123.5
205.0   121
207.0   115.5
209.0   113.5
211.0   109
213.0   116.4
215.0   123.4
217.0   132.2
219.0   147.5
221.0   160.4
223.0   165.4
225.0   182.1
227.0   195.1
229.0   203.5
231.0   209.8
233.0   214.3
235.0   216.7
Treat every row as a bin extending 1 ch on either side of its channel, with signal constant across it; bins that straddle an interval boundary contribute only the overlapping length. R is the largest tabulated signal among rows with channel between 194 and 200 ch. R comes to 165.4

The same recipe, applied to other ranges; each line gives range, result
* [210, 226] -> 182.1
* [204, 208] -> 121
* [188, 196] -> 213.5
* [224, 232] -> 209.8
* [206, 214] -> 116.4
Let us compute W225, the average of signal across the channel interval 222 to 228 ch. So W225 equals 181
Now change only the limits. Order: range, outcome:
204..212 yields 115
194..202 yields 148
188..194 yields 201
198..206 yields 130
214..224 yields 146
